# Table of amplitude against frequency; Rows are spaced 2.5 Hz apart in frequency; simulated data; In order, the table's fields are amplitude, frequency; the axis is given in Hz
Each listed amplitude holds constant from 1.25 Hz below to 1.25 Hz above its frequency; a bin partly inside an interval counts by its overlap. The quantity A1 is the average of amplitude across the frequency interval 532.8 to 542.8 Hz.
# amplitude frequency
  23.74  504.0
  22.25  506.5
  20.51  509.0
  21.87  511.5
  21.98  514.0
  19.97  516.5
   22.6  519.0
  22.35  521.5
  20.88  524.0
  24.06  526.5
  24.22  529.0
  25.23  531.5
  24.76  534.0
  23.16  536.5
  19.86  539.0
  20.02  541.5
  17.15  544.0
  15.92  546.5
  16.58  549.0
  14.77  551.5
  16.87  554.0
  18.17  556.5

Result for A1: 21.9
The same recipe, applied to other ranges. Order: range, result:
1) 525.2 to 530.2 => 24.1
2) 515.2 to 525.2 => 21.5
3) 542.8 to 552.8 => 16.1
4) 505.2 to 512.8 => 21.6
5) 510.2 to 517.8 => 21.3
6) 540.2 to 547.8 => 17.7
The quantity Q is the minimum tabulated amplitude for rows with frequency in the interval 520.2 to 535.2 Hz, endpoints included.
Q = 20.88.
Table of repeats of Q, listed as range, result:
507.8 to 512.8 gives 20.51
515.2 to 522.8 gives 19.97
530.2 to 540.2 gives 19.86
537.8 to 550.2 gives 15.92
